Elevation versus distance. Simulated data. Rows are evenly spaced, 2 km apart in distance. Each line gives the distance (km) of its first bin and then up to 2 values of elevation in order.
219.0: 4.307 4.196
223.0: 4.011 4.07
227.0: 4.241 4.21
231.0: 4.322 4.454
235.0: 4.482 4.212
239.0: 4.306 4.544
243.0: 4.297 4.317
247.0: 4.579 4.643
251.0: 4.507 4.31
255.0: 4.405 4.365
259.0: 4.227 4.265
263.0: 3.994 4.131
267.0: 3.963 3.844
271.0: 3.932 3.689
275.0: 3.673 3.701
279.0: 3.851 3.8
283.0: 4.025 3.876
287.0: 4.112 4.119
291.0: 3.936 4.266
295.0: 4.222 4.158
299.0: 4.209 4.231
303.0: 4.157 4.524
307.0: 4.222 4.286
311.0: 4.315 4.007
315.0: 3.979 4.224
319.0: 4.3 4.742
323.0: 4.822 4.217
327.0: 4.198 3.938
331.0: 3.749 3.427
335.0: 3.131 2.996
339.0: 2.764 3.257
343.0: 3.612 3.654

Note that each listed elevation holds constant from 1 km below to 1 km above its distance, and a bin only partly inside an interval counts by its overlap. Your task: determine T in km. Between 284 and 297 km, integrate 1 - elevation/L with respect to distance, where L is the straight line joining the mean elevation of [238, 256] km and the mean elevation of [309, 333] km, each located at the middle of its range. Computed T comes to 0.6 km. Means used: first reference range 4.43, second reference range 4.2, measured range 4.09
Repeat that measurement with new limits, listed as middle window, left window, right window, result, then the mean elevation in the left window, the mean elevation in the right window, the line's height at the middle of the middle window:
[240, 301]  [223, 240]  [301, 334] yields 1.49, 4.27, 4.2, 4.24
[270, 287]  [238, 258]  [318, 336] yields 1.78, 4.43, 4.06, 4.28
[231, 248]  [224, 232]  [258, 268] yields -0.87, 4.21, 4.12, 4.18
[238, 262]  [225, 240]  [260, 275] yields -1.57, 4.3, 3.95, 4.13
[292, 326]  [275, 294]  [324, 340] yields -4.96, 3.95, 3.55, 3.74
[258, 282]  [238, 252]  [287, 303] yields 2.15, 4.46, 4.16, 4.31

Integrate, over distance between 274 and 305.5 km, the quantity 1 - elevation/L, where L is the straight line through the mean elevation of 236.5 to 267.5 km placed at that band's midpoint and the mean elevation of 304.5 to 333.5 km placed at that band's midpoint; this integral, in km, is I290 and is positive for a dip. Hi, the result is 1.5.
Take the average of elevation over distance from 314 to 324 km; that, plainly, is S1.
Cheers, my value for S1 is 4.41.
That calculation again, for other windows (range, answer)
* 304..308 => 4.37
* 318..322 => 4.52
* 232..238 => 4.38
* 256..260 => 4.3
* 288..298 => 4.14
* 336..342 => 3.01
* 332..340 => 3.08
